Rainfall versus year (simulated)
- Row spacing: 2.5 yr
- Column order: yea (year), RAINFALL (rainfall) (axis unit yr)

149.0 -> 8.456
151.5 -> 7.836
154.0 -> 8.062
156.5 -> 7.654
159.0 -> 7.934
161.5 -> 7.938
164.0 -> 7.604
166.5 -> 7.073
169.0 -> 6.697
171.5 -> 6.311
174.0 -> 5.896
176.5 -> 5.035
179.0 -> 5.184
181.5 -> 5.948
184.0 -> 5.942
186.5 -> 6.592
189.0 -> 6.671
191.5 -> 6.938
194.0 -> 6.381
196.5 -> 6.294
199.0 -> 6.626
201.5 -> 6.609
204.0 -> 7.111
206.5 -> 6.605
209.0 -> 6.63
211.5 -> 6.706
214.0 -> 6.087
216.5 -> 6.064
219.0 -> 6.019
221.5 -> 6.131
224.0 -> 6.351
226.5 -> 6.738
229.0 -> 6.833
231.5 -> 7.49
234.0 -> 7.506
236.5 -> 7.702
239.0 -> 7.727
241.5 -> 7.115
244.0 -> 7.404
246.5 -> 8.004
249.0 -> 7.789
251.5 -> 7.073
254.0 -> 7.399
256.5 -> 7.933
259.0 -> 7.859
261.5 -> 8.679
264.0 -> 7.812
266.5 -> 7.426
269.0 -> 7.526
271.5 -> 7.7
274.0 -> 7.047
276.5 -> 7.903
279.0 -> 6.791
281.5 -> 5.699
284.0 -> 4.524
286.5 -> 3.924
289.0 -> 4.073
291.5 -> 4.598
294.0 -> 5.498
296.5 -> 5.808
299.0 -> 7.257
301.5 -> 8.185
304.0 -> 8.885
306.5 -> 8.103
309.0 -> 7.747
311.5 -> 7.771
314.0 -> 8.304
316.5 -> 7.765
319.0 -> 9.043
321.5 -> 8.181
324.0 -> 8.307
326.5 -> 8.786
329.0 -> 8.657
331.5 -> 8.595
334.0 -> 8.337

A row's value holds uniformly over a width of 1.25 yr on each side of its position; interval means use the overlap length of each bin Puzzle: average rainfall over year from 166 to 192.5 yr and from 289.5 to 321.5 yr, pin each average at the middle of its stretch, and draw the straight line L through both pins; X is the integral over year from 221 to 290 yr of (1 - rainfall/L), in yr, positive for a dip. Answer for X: -1.5 yr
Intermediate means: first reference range 6.18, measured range 7.03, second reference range 7.37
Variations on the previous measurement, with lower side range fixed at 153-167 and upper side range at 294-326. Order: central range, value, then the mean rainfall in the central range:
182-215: 5.2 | 6.54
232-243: 0.4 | 7.51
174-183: 2.6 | 5.47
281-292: 4.7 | 4.48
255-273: 0.0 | 7.83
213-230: 3.2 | 6.31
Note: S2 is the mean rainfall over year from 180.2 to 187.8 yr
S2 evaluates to 6.16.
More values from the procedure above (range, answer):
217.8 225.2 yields 6.17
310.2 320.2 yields 8.21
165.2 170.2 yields 6.89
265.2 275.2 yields 7.43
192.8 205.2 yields 6.6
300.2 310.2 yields 8.23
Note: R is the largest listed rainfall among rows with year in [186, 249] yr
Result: 8.004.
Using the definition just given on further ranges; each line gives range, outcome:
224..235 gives 7.506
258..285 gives 8.679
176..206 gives 7.111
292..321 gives 9.043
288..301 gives 7.257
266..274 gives 7.7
